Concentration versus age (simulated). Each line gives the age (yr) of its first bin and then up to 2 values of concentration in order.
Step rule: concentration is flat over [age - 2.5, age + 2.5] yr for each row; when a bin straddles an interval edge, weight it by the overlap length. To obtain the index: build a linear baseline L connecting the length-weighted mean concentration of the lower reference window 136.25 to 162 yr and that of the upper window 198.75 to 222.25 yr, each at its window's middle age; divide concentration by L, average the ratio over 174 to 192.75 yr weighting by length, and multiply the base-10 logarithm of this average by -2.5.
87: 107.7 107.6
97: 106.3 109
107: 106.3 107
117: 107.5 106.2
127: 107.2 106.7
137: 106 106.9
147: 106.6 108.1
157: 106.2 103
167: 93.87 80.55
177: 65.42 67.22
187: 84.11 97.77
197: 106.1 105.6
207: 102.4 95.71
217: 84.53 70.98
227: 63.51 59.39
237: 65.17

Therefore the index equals 0.28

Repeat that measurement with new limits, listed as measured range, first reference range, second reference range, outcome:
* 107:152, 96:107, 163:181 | -0.11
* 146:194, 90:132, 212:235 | -0.02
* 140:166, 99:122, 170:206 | -0.10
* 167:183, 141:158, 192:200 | 0.37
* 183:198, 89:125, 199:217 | 0.09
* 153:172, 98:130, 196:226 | 0.01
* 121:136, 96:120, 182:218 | -0.02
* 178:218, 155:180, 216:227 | -0.16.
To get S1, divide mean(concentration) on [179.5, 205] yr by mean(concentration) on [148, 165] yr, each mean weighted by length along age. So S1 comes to 0.88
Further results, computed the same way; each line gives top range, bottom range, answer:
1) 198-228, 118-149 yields 0.84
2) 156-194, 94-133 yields 0.81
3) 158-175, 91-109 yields 0.87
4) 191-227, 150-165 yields 0.88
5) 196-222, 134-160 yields 0.90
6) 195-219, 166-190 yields 1.27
